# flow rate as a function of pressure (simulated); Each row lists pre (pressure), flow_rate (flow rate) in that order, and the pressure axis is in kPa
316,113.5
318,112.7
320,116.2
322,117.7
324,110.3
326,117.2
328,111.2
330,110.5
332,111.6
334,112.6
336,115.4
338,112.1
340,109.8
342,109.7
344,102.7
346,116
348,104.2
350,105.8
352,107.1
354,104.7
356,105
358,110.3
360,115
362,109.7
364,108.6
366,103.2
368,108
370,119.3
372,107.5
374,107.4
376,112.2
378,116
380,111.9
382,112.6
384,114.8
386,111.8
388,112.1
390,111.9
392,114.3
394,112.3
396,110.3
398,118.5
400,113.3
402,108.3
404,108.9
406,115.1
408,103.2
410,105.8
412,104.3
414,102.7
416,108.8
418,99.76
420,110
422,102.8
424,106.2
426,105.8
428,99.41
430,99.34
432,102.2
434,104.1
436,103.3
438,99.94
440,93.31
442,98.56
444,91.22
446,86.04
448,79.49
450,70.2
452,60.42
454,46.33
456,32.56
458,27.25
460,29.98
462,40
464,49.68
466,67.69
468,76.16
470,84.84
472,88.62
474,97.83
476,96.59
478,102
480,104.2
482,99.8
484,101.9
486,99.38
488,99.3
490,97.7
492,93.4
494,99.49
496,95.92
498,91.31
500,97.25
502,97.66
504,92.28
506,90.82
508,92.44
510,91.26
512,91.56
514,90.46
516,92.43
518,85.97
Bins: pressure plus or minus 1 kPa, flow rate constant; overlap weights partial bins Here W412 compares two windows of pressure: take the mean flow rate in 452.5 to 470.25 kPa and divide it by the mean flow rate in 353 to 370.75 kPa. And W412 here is 0.45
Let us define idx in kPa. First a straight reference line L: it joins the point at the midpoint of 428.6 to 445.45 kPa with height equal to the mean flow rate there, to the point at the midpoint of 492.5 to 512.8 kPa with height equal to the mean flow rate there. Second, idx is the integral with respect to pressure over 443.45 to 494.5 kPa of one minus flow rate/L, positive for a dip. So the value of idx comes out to 9.9 kPa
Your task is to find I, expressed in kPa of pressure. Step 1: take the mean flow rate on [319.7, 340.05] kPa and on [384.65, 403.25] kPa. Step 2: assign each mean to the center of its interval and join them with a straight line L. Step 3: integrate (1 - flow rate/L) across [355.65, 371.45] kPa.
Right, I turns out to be 0.4 kPa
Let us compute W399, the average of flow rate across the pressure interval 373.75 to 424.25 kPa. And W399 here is 110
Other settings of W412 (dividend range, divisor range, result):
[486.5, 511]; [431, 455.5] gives 1.12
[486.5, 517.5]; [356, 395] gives 0.85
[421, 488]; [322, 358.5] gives 0.76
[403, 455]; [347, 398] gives 0.87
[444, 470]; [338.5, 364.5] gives 0.53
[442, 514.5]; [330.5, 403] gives 0.74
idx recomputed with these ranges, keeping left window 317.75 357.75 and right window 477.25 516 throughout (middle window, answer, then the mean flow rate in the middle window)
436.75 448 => 0.9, 92.8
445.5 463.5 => 8.7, 51.5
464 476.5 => 2.1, 82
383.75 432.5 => -1.8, 108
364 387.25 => -0.9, 111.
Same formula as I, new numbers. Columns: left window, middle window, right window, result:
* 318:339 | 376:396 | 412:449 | -1.4 kPa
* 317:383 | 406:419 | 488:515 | -0.1 kPa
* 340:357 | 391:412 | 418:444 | -1.4 kPa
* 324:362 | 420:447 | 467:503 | 0.3 kPa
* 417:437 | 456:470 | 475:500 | 7.0 kPa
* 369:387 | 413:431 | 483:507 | 0.4 kPa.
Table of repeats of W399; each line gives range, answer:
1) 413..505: 87.7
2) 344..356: 107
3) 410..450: 99.3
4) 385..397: 112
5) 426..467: 74.8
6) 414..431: 104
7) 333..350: 110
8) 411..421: 105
